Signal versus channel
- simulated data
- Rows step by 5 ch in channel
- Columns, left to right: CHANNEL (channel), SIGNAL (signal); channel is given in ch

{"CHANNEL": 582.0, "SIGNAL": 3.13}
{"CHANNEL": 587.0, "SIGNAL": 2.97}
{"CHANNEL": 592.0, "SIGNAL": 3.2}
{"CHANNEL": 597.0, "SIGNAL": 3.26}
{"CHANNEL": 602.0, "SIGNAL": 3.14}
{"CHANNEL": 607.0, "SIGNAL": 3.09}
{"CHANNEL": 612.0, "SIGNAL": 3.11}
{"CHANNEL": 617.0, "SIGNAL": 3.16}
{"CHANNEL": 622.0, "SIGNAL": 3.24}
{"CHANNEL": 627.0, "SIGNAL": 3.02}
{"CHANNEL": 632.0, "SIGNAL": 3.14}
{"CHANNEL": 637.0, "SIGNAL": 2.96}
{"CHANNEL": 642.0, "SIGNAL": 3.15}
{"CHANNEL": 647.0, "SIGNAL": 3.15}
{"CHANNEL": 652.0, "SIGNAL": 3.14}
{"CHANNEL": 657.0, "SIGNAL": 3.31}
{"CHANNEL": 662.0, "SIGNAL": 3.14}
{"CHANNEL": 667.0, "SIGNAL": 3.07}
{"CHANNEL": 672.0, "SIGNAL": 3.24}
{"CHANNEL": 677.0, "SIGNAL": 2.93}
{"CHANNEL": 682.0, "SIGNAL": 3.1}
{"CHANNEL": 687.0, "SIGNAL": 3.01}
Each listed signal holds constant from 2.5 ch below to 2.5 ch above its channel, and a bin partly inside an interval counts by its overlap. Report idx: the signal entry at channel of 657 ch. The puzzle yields 3.31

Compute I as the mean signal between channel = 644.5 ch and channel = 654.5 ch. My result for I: 3.15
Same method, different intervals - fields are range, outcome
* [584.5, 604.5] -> 3.14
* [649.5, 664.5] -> 3.2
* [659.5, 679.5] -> 3.09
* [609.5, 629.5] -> 3.13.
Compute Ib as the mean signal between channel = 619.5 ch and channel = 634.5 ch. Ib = 3.13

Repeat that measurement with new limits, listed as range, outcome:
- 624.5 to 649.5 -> 3.08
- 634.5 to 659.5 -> 3.14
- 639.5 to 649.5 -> 3.15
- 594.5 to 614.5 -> 3.15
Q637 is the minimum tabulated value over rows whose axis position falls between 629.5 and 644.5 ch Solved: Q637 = 2.96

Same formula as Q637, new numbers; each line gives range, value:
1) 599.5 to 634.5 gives 3.02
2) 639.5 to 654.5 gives 3.14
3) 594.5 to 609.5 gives 3.09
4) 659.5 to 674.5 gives 3.07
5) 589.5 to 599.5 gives 3.2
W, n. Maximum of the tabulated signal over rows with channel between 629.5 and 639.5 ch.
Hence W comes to 3.14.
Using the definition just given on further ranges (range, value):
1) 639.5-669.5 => 3.31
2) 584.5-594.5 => 3.2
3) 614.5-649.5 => 3.24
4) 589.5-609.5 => 3.26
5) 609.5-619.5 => 3.16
